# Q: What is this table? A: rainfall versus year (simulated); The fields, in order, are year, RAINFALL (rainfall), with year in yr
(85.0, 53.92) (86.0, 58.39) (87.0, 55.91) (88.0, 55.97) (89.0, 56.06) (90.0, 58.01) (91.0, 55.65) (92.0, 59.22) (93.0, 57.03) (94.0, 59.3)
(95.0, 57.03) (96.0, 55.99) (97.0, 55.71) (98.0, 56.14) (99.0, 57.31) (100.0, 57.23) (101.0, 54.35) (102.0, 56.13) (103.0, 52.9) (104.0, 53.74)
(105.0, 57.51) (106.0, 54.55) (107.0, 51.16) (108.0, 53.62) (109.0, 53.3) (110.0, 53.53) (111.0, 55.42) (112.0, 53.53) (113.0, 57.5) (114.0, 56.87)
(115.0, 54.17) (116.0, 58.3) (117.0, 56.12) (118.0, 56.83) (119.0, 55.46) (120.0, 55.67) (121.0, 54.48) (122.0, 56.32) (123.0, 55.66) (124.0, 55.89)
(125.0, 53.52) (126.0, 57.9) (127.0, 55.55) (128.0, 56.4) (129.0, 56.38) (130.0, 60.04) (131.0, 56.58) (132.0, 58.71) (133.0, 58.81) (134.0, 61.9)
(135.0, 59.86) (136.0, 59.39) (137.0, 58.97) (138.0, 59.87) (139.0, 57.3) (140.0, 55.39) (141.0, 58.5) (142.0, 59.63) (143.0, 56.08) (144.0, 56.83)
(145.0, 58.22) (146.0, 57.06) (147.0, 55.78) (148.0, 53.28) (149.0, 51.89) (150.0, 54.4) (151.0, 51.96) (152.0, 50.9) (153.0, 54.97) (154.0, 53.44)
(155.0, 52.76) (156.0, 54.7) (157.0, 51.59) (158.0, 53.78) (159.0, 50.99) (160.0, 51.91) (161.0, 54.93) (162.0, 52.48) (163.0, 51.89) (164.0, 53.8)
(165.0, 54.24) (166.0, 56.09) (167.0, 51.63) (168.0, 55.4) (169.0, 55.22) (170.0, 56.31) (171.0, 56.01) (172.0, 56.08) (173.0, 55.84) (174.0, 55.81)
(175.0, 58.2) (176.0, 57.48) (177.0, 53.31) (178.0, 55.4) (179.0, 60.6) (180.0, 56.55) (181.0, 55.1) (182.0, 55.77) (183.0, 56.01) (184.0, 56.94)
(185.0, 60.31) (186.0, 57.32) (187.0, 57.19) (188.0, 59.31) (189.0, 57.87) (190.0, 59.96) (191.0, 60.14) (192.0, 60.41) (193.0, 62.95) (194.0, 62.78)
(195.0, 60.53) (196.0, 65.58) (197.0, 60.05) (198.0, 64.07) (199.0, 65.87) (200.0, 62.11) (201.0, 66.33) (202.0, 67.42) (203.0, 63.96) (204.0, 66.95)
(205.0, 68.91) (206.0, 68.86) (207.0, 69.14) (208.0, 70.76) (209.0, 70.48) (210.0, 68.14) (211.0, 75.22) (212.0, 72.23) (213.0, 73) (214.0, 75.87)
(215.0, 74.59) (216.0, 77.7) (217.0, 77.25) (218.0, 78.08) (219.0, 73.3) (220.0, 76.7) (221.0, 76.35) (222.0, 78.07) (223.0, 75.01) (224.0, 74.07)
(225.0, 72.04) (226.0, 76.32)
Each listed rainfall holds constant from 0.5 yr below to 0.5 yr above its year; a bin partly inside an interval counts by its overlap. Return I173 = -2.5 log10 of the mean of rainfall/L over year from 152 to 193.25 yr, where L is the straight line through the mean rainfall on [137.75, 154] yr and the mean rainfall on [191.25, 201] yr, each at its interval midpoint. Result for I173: 0.07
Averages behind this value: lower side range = 55.6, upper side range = 62.8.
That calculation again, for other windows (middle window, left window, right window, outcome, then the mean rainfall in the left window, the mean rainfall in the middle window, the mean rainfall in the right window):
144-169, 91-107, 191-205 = 0.13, 56.1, 53.8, 63.8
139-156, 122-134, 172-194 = 0.04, 57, 55.1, 57.8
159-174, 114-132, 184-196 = 0.08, 56.3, 54.3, 60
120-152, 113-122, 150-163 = -0.04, 56.1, 56.7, 52.9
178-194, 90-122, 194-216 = 0.13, 55.7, 58.5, 68.2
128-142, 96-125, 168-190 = -0.05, 55.3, 58.6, 56.8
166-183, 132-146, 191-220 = 0.14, 58.5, 55.9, 68.7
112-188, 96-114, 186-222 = 0.09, 55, 55.9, 67.7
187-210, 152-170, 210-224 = 0.06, 53.5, 64.2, 75.3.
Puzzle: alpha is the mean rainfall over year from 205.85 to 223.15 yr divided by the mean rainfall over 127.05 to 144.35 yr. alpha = 1.27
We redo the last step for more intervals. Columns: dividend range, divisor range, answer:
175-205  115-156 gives 1.07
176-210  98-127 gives 1.12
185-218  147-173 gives 1.24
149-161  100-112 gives 0.97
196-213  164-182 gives 1.21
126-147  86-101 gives 1.02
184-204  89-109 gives 1.11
